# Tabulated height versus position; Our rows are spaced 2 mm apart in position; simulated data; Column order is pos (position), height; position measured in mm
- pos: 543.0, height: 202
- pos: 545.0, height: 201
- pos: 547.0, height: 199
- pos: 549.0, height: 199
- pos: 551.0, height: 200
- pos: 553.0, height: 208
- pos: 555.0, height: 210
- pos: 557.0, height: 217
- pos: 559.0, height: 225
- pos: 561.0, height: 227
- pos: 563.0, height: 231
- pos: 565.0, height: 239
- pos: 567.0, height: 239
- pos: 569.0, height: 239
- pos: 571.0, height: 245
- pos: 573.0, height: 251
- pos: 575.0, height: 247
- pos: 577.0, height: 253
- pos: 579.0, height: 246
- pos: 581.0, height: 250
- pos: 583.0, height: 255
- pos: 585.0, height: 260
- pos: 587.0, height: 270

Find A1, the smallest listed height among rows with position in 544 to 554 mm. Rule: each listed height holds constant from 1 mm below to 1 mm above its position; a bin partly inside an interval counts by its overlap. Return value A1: 199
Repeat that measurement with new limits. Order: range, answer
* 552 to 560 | 208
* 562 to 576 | 231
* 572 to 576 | 247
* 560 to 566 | 227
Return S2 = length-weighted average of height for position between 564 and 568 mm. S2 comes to 239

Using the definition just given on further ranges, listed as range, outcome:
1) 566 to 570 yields 239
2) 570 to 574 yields 248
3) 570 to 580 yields 248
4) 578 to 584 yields 250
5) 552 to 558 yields 212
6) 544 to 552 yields 200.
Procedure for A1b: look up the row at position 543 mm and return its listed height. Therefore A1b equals 202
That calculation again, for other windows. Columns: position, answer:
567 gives 239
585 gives 260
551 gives 200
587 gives 270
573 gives 251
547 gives 199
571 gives 245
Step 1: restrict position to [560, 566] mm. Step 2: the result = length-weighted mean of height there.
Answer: 232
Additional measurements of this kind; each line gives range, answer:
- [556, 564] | 225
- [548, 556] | 204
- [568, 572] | 242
